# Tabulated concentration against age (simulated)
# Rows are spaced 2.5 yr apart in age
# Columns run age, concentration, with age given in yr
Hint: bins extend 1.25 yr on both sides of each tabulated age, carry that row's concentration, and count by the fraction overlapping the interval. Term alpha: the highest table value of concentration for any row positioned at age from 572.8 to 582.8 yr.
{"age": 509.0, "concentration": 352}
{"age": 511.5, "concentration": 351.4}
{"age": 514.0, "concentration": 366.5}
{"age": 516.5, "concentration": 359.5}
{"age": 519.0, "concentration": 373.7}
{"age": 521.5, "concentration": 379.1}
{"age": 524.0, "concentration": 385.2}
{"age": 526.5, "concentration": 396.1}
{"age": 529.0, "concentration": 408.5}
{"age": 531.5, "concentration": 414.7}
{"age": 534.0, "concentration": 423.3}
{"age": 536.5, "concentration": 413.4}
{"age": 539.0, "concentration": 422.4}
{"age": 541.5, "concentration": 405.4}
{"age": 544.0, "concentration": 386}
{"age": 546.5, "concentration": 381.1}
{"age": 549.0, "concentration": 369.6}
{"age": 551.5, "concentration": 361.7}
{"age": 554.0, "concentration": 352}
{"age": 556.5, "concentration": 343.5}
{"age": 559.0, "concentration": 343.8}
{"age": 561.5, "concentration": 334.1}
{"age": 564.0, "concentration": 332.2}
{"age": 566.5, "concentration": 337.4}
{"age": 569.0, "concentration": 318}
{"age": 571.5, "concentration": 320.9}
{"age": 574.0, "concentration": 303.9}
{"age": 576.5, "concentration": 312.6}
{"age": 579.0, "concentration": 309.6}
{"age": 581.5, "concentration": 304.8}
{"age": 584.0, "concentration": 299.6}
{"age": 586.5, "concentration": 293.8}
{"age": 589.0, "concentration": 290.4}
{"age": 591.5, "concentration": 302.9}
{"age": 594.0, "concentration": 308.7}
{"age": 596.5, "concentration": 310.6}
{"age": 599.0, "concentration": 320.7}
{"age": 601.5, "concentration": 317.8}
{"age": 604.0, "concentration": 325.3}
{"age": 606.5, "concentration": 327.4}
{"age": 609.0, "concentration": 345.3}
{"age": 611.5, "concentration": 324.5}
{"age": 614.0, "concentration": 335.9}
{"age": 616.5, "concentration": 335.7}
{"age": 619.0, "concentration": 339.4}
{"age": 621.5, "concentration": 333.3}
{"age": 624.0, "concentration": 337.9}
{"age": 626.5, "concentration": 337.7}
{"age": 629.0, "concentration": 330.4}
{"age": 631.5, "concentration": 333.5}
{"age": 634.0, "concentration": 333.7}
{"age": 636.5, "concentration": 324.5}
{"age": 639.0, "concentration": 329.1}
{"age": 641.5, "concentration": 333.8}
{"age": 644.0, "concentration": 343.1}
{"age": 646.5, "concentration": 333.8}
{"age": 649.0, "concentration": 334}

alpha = 312.6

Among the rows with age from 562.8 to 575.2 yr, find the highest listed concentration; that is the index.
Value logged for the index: 337.4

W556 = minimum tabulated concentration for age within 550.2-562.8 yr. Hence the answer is 334.1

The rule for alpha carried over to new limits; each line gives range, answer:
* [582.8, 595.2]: 308.7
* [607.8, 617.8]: 345.3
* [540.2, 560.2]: 405.4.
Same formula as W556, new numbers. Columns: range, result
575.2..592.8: 290.4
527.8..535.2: 408.5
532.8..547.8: 381.1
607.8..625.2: 324.5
